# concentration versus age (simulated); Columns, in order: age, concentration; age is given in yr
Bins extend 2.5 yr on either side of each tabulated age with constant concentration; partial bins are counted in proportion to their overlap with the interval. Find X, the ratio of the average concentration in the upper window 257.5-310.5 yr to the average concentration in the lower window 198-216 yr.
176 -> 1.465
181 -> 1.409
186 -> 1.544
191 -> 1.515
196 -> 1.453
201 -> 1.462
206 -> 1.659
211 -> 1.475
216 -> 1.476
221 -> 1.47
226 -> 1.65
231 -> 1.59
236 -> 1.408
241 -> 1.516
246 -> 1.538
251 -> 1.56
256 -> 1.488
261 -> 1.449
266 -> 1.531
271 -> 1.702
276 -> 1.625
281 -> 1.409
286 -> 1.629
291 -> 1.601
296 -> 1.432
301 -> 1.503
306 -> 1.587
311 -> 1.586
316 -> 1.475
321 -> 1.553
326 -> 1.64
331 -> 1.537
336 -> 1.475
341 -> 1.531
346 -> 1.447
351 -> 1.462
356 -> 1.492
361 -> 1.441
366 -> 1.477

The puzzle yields 1.0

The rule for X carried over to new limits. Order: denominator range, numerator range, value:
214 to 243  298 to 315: 1.02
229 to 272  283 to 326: 1.02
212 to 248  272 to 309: 1.02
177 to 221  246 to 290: 1.04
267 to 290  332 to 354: 0.93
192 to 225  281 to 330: 1.03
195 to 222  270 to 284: 1.04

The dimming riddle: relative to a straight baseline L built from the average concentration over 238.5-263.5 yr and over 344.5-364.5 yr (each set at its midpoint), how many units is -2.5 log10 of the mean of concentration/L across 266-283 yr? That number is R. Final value -0.05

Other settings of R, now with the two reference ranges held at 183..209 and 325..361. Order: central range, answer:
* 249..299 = -0.02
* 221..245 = -0.01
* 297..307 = -0.01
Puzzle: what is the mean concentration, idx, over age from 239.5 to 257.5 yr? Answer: 1.53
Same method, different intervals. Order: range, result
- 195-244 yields 1.52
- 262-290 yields 1.57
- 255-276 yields 1.56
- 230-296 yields 1.54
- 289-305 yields 1.52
